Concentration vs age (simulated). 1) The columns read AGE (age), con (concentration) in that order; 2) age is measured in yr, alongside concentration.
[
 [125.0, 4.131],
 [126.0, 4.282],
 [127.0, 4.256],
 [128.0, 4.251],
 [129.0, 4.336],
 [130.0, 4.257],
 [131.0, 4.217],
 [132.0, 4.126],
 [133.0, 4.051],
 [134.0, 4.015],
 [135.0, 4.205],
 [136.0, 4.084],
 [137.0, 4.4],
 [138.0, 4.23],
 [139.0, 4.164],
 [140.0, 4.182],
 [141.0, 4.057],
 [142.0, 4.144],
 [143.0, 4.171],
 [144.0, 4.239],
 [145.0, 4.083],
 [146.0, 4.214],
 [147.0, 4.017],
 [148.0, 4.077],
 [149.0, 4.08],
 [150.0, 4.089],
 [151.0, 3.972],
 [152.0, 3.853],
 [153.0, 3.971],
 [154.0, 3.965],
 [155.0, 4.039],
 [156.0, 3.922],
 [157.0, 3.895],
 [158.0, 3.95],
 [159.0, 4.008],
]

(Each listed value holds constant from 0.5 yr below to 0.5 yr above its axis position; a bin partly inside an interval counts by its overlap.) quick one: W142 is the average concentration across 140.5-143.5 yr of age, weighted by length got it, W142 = 4.12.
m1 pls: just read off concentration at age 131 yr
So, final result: 4.217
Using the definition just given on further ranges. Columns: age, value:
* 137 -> 4.4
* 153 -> 3.971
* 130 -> 4.257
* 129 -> 4.336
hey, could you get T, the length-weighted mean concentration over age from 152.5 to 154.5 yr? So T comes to 3.97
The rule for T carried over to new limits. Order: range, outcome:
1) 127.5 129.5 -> 4.29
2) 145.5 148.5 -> 4.1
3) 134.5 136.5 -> 4.14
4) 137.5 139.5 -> 4.2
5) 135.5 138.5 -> 4.24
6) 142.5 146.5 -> 4.18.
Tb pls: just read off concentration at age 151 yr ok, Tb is 3.972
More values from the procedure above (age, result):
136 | 4.084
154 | 3.965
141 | 4.057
